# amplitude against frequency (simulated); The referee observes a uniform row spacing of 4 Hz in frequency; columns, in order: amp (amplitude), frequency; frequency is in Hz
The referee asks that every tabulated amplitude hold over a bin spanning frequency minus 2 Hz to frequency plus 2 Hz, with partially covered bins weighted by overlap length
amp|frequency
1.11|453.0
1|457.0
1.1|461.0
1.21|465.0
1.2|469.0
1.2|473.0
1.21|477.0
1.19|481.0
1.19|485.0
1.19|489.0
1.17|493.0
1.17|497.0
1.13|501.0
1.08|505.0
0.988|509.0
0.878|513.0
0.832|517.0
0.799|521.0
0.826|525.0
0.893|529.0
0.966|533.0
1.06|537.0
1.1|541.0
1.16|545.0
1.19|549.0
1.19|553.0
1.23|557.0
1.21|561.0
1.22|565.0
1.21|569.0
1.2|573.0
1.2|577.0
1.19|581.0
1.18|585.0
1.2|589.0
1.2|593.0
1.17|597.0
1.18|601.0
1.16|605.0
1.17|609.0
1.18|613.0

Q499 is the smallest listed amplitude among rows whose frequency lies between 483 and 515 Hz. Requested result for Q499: 0.878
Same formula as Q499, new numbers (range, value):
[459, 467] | 1.1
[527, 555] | 0.893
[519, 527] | 0.799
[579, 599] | 1.17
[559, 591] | 1.18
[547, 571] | 1.19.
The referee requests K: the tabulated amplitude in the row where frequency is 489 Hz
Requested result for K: 1.19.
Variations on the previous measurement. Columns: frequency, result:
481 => 1.19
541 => 1.1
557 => 1.23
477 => 1.21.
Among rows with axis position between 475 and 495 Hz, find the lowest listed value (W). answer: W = 1.17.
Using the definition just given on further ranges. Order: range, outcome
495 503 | 1.13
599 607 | 1.16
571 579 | 1.2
